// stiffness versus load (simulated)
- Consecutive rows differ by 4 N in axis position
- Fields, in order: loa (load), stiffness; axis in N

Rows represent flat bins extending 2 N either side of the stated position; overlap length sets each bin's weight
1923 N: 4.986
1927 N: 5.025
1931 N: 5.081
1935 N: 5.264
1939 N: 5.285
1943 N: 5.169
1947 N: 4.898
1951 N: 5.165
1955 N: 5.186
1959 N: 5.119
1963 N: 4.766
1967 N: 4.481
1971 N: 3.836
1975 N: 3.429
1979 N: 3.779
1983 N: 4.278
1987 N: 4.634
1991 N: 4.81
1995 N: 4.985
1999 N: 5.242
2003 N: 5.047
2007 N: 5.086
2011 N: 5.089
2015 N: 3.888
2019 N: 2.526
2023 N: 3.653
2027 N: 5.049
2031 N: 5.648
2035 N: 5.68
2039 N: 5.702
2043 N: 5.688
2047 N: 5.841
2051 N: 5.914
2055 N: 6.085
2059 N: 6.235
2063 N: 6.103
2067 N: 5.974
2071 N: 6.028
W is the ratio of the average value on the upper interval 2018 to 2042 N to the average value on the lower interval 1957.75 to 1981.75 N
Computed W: 1.15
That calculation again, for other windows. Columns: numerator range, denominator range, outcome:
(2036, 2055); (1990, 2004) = 1.15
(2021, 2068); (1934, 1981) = 1.20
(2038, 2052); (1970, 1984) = 1.52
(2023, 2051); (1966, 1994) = 1.31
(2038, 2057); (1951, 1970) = 1.20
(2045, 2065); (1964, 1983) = 1.52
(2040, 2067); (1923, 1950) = 1.17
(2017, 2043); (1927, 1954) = 0.93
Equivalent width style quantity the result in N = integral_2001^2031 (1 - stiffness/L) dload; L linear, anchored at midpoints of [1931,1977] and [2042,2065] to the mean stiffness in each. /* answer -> 6.0 N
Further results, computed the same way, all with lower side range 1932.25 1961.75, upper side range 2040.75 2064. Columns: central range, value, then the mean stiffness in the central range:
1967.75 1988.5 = 5.3 N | 4.01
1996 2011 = 1.3 N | 5.11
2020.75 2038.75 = 2.4 N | 5.04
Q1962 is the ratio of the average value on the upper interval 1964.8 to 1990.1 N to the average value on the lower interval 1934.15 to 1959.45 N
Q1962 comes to 0.8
